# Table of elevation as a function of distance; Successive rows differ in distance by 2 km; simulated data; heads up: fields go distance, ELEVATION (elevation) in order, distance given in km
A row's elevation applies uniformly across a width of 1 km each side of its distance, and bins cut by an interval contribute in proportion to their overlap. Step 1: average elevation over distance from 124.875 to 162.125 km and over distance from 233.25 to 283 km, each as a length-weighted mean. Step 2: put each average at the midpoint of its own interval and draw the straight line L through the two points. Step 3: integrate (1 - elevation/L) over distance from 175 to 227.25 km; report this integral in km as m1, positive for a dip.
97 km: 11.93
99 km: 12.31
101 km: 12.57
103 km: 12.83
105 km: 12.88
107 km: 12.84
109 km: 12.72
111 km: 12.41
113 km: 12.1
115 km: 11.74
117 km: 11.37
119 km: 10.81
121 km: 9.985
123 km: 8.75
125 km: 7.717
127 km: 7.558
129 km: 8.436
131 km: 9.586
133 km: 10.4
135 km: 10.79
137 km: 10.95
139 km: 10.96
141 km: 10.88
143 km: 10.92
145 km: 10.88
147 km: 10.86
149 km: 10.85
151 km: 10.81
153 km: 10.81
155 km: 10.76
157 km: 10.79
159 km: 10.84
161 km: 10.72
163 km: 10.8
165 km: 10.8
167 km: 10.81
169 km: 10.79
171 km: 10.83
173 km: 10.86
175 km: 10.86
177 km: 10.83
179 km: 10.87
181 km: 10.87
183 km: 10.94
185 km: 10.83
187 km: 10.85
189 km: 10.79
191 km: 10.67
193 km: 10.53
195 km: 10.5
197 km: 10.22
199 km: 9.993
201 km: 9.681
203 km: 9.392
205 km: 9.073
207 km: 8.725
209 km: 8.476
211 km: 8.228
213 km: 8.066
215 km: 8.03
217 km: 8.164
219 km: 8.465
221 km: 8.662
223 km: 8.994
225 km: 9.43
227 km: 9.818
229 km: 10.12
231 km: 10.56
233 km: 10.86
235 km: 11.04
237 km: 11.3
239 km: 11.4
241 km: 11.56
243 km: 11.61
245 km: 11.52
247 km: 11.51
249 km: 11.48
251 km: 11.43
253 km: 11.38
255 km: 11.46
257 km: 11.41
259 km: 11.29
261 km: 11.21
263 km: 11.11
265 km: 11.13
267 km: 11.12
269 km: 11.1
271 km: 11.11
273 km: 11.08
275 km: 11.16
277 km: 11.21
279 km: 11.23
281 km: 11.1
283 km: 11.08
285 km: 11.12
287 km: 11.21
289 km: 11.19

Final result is 5.5 km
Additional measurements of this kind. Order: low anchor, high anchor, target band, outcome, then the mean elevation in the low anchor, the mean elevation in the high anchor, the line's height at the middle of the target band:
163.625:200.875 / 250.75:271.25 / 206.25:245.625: 4.54 km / 10.7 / 11.2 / 11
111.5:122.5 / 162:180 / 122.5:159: 2.69 km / 11.1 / 10.8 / 11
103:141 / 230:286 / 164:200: 0.78 km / 10.7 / 11.2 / 11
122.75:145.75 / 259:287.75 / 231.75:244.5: -0.56 km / 9.84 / 11.1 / 10.8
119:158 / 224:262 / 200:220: 3.99 km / 10.2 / 11.1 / 10.8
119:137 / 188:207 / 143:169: -3.24 km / 9.34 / 10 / 9.62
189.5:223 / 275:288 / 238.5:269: -2.74 km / 9.2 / 11.2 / 10.4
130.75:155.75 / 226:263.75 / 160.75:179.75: 0.08 km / 10.8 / 11.2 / 10.9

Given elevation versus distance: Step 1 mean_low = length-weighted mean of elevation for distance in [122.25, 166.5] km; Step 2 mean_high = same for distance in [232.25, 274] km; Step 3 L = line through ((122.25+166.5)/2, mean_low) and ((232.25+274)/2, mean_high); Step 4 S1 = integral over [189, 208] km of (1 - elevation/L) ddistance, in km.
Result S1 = 1.5 km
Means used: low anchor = 10.3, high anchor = 11.3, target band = 9.91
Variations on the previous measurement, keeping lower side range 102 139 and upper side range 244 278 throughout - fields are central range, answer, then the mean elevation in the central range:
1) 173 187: 0.2 km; 10.9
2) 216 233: 2.7 km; 9.37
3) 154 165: 0.1 km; 10.8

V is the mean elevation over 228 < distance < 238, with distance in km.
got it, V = 10.8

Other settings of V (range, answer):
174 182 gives 10.9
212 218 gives 8.09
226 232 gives 10.2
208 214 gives 8.26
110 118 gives 11.9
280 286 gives 11.1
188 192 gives 10.7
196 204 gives 9.82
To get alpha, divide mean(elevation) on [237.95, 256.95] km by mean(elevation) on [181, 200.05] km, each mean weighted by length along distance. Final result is 1.1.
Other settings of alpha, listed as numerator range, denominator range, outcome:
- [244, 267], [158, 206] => 1.07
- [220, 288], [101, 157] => 1.01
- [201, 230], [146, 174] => 0.82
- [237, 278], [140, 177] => 1.05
